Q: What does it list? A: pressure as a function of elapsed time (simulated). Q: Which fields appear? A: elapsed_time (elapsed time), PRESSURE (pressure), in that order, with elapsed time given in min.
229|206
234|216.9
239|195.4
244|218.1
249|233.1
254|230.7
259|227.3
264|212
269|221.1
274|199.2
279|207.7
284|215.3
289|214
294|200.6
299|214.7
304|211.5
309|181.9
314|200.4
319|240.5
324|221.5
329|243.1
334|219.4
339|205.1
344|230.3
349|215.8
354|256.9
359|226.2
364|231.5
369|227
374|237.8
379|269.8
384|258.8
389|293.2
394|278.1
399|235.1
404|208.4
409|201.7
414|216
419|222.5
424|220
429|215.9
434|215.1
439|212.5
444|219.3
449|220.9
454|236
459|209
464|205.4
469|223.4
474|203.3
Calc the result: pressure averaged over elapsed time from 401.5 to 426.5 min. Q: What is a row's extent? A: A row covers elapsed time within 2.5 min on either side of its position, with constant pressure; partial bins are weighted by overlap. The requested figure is 214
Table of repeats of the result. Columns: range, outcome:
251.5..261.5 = 229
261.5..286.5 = 211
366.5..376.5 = 232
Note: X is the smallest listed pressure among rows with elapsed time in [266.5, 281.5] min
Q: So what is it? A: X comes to 199.2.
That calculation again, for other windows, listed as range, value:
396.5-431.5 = 201.7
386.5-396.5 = 278.1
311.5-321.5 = 200.4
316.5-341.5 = 205.1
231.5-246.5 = 195.4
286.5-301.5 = 200.6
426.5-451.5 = 212.5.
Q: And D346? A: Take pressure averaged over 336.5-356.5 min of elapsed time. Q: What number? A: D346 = 227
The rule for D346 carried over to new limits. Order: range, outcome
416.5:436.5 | 218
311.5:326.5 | 221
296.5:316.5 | 202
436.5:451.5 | 218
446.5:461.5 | 222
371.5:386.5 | 255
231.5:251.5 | 216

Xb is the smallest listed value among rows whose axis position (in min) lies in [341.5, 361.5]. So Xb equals 215.8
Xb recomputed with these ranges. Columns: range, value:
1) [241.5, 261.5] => 218.1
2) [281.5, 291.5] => 214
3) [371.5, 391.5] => 237.8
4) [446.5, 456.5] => 220.9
